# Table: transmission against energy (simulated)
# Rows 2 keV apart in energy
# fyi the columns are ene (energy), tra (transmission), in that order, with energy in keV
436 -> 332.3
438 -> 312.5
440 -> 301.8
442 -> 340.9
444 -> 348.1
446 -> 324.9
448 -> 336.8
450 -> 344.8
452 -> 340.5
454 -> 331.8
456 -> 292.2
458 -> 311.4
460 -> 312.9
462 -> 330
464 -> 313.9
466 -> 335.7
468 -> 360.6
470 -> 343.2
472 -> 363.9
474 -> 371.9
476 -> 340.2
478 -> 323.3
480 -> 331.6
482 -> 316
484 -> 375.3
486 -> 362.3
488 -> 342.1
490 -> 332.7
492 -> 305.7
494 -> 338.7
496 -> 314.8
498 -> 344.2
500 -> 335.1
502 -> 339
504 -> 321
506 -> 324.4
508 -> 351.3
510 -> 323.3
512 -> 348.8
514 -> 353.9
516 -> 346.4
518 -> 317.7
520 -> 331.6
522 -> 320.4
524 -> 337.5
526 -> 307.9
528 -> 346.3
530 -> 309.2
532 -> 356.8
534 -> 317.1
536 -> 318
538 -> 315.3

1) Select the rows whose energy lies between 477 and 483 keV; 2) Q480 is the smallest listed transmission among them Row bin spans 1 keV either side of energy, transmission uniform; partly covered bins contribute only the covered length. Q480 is 316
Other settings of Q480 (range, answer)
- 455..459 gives 292.2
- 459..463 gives 312.9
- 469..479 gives 323.3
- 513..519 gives 317.7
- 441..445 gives 340.9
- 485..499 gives 305.7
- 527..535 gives 309.2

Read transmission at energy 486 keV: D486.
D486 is 362.3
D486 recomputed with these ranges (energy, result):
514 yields 353.9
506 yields 324.4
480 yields 331.6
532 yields 356.8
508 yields 351.3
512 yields 348.8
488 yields 342.1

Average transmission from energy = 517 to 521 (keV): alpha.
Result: 325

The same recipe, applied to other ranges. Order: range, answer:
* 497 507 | 333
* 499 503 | 337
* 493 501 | 333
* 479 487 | 346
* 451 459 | 319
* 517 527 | 323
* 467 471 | 352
